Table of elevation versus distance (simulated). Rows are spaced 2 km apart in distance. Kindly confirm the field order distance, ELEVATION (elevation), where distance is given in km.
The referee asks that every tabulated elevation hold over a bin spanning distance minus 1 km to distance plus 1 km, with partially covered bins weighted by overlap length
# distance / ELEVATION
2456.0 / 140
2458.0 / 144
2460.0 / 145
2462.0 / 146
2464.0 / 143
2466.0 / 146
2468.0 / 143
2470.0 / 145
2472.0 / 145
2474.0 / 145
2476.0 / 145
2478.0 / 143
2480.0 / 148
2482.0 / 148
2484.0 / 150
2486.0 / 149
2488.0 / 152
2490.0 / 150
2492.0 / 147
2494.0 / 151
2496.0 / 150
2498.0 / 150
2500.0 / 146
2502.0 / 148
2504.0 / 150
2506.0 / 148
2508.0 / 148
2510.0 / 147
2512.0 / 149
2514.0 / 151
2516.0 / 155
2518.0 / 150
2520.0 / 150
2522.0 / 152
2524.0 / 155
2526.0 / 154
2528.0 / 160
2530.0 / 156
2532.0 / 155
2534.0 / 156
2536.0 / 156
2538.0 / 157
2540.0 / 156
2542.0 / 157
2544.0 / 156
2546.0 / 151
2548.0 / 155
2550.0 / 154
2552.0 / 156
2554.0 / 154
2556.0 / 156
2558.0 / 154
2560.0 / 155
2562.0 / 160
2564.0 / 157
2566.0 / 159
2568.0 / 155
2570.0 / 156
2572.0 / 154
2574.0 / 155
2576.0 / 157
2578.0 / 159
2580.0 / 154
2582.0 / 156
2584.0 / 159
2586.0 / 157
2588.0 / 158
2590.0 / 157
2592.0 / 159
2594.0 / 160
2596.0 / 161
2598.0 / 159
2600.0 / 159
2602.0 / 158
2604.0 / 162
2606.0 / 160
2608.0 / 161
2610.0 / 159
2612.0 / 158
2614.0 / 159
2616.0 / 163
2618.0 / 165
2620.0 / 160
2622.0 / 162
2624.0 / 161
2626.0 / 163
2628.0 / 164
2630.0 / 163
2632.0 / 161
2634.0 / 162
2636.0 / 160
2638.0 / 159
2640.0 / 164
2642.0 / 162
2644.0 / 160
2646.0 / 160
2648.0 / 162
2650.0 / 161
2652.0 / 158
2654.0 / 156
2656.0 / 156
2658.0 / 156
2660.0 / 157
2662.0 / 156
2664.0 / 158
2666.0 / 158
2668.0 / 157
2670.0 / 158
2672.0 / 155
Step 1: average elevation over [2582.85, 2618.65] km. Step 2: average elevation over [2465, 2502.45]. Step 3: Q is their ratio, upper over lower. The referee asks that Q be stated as 1.1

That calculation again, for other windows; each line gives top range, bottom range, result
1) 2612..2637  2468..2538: 1.08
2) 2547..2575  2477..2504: 1.05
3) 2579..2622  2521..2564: 1.02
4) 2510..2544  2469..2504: 1.04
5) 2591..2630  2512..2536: 1.04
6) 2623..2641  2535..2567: 1.04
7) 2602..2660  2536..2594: 1.03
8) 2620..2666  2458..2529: 1.08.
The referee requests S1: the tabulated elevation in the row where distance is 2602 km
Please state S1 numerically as 158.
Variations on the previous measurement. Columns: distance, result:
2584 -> 159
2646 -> 160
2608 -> 161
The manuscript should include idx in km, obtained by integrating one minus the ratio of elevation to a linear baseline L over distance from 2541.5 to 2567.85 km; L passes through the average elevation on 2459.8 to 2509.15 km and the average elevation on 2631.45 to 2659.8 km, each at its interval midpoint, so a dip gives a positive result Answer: -0.5 km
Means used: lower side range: 147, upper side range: 160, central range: 156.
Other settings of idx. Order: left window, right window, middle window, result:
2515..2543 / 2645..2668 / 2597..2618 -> -0.4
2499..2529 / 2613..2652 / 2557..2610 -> -0.2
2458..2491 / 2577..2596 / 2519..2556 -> -0.5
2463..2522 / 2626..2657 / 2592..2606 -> -0.2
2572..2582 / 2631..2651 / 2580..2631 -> -0.6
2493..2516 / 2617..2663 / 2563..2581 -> -0.2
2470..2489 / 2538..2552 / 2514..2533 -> -0.2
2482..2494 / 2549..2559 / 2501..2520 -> 0.2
